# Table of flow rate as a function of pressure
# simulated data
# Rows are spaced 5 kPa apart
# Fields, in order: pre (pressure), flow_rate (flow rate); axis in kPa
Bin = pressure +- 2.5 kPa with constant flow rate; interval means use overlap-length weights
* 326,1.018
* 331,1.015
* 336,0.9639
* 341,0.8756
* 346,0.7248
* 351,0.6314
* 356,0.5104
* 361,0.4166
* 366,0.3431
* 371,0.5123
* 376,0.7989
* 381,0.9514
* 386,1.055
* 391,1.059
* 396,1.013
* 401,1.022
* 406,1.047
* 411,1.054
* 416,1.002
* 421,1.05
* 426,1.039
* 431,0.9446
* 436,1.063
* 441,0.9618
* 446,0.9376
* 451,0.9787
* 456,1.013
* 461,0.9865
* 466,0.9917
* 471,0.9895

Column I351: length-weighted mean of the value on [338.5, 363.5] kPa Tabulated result 0.632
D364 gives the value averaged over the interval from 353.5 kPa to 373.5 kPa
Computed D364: 0.446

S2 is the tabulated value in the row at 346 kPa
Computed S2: 0.7248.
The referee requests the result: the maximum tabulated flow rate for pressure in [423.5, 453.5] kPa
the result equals 1.063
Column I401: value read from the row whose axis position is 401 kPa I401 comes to 1.022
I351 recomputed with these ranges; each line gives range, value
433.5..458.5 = 0.991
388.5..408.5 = 1.04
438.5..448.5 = 0.95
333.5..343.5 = 0.92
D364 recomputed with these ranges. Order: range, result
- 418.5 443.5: 1.01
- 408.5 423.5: 1.04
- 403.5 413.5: 1.05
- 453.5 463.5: 1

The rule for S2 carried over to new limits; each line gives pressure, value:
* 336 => 0.9639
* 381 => 0.9514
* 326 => 1.018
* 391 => 1.059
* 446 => 0.9376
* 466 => 0.9917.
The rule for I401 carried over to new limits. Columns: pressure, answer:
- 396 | 1.013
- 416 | 1.002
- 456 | 1.013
